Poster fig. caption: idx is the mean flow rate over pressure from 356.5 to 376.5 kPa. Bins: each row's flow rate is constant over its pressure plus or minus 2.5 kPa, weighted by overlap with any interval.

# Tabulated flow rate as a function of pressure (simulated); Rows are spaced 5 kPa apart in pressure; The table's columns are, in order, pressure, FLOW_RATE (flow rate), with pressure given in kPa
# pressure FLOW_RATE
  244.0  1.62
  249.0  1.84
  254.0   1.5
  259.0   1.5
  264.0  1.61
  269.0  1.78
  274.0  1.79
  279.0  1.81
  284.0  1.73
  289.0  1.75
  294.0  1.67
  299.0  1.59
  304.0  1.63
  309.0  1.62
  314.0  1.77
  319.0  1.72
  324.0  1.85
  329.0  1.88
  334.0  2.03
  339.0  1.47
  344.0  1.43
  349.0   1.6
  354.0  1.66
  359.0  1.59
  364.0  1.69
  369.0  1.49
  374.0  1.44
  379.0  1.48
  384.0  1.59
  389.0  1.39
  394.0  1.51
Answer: 1.55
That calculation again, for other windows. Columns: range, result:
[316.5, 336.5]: 1.87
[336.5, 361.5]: 1.55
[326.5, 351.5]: 1.68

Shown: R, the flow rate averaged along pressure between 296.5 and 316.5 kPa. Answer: 1.65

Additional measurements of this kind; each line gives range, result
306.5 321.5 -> 1.7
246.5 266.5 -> 1.61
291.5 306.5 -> 1.63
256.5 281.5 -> 1.7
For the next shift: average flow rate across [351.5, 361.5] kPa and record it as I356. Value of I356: 1.62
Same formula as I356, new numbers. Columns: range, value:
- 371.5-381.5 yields 1.46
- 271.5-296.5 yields 1.75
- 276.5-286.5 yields 1.77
